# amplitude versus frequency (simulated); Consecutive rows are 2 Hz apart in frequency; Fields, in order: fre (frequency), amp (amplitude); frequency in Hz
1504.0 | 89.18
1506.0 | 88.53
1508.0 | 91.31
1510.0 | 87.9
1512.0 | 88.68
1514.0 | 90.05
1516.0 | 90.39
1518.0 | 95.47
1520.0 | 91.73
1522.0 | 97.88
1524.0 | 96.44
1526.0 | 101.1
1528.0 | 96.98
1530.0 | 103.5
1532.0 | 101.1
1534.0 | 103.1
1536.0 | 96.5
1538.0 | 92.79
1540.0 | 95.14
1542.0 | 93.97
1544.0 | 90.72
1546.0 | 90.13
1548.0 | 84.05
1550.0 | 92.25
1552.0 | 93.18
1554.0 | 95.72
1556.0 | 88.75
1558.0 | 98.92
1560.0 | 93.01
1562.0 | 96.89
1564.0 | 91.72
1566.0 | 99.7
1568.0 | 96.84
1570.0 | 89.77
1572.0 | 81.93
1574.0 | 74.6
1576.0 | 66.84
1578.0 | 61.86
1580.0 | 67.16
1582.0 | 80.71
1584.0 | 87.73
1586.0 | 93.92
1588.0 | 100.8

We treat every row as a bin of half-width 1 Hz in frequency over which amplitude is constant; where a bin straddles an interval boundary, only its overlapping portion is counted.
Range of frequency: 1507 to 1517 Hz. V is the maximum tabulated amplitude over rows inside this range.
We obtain 91.31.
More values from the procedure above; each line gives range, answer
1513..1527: 101.1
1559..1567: 99.7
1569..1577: 89.77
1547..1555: 95.72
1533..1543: 103.1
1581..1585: 87.73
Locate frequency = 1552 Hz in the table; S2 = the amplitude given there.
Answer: 93.18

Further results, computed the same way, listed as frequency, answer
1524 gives 96.44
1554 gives 95.72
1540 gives 95.14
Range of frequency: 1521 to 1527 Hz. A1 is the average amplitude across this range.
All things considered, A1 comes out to 98.5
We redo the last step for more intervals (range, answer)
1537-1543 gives 94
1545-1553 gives 89.9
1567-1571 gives 93.3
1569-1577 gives 78.3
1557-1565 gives 95.1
